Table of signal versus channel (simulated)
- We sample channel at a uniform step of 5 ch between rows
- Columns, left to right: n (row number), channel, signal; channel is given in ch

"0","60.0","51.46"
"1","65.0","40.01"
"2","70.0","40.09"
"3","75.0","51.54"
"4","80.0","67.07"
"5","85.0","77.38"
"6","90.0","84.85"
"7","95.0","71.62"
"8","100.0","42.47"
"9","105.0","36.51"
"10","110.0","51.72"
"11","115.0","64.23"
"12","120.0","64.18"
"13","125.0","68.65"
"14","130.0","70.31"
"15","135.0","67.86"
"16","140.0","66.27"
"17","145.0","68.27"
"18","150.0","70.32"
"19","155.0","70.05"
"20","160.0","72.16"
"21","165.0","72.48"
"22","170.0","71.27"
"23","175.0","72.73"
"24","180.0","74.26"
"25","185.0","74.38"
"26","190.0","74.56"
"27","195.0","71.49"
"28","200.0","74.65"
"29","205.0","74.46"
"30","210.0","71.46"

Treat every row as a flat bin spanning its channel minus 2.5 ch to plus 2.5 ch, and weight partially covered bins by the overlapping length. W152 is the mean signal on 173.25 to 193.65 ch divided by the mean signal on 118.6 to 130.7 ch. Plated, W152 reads 1.1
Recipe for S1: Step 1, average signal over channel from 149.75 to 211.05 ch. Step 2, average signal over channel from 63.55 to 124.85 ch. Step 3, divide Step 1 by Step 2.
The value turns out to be 1.25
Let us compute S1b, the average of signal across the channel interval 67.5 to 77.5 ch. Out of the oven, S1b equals 45.8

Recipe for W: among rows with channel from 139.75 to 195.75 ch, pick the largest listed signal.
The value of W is 74.56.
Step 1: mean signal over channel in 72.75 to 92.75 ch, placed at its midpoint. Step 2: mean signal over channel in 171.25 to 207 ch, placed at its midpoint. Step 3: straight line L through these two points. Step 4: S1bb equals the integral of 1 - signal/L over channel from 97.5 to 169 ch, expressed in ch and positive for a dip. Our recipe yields 8.59 ch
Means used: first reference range 70.5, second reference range 73.7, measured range 63.4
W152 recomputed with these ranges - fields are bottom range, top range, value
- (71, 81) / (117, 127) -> 1.20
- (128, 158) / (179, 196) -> 1.07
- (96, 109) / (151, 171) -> 1.60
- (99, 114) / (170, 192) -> 1.61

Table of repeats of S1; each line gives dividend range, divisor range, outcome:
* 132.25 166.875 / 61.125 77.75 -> 1.55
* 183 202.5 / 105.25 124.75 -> 1.26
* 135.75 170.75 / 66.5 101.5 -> 1.13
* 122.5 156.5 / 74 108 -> 1.11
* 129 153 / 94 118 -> 1.31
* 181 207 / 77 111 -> 1.19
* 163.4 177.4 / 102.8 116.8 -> 1.43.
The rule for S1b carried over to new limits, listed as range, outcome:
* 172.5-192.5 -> 74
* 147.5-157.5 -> 70.2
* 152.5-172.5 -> 71.5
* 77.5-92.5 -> 76.4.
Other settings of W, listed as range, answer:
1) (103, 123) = 64.23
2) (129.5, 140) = 70.31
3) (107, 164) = 72.16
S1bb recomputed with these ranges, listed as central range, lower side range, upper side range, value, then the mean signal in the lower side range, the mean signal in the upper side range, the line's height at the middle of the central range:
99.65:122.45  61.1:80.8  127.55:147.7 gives 3.0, 48.3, 68.2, 60.3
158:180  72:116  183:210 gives -0.7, 60.5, 73.7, 70.1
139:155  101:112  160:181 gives -1.8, 43.5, 72.5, 61.9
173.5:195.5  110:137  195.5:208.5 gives -0.5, 65.6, 73.8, 72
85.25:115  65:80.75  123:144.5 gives -1.3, 49.3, 68.3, 57.8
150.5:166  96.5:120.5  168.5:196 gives -1.2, 51.6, 73.3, 66.2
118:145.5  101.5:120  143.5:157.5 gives -2.9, 52.2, 69.6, 61.4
